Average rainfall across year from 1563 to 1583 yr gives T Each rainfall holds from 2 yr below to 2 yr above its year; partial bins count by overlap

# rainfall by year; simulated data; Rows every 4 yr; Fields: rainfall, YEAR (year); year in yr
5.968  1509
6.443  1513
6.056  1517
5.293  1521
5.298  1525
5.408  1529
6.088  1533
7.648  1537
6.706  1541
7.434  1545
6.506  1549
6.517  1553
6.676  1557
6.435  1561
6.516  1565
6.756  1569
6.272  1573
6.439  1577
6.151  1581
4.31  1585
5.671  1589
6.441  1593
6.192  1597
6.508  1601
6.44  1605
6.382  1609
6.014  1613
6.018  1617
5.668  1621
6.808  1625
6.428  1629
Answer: 6.43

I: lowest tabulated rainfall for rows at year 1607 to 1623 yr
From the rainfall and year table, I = 5.668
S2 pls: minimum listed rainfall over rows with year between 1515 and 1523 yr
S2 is 5.293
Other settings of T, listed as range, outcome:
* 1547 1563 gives 6.53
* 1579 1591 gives 5.38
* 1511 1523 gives 5.93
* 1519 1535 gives 5.52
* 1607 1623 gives 6.02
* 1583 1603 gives 5.82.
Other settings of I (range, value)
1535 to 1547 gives 6.706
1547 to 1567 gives 6.435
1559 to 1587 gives 4.31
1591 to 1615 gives 6.014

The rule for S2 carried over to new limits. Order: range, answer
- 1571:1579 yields 6.272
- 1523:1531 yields 5.298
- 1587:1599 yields 5.671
